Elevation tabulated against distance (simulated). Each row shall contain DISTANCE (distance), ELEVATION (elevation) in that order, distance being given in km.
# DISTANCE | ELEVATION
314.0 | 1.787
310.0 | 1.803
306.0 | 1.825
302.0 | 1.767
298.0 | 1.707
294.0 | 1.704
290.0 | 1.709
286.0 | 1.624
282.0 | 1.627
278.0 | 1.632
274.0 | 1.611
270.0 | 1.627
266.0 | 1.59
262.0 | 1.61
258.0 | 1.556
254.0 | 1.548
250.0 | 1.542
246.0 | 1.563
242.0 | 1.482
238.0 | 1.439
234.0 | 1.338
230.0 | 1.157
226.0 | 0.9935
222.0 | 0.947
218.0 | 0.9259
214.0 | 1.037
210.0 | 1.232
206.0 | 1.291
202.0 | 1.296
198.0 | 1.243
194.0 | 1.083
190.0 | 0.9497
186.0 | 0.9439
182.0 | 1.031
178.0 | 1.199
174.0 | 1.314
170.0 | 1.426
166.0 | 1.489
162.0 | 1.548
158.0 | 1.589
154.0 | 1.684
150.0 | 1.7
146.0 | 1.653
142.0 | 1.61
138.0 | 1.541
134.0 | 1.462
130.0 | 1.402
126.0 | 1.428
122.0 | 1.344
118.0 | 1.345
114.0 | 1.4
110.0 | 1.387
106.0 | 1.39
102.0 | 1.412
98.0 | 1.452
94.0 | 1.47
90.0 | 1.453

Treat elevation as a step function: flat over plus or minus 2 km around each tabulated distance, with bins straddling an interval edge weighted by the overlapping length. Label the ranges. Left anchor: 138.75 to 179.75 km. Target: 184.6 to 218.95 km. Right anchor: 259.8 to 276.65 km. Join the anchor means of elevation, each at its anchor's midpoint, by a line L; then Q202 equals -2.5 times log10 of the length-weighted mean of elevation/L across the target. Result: 0.36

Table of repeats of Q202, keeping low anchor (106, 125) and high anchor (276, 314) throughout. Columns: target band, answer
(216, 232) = 0.49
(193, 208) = 0.23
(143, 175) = -0.08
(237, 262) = 0.07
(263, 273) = 0.04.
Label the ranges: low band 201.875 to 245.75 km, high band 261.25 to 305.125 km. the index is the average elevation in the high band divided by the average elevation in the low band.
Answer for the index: 1.38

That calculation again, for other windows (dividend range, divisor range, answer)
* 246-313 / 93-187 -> 1.16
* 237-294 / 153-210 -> 1.24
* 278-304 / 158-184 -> 1.24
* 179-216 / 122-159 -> 0.73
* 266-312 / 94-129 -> 1.21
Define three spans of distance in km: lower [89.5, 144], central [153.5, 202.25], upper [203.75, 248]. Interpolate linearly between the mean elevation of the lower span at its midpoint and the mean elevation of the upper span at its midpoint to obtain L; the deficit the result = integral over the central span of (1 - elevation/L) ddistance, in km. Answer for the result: 1.4 km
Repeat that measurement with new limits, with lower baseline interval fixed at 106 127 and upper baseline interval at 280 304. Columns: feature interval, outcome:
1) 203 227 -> 7.24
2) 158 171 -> -0.39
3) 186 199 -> 3.92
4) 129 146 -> -1.32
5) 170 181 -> 1.60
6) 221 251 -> 5.29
